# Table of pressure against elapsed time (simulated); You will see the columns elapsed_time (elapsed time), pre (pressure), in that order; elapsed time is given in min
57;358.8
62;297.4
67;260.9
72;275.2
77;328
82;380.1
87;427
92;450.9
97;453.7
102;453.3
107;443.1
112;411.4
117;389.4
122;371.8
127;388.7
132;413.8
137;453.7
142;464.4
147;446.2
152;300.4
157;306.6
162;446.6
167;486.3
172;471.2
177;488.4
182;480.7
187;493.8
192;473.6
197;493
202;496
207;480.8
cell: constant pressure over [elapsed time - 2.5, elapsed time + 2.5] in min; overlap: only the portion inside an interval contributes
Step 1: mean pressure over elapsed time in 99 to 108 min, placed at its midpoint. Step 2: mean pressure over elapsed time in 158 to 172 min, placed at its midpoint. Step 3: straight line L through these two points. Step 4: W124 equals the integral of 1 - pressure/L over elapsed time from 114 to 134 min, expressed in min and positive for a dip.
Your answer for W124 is 2.6 min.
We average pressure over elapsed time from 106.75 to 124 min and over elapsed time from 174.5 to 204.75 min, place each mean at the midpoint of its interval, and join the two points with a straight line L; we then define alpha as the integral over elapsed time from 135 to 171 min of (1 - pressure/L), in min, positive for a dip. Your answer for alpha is 2.2 min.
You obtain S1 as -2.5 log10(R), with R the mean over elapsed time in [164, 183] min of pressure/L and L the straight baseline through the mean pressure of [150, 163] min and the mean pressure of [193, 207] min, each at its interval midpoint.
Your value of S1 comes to -0.20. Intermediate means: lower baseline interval 342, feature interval 481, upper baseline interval 490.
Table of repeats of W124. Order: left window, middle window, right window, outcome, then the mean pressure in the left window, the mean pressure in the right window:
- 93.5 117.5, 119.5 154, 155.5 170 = 1.68 min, 434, 423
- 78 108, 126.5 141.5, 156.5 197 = 0.61 min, 429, 466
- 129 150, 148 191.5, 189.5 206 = 2.70 min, 440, 487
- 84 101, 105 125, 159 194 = 2.16 min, 443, 475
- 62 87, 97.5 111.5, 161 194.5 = -2.94 min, 321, 479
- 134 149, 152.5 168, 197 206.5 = 2.48 min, 454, 492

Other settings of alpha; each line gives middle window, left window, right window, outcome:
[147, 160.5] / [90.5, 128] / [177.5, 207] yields 3.4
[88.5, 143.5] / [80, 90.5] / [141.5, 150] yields 0.1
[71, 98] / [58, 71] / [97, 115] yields -1.9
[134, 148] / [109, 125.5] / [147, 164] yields -3.0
